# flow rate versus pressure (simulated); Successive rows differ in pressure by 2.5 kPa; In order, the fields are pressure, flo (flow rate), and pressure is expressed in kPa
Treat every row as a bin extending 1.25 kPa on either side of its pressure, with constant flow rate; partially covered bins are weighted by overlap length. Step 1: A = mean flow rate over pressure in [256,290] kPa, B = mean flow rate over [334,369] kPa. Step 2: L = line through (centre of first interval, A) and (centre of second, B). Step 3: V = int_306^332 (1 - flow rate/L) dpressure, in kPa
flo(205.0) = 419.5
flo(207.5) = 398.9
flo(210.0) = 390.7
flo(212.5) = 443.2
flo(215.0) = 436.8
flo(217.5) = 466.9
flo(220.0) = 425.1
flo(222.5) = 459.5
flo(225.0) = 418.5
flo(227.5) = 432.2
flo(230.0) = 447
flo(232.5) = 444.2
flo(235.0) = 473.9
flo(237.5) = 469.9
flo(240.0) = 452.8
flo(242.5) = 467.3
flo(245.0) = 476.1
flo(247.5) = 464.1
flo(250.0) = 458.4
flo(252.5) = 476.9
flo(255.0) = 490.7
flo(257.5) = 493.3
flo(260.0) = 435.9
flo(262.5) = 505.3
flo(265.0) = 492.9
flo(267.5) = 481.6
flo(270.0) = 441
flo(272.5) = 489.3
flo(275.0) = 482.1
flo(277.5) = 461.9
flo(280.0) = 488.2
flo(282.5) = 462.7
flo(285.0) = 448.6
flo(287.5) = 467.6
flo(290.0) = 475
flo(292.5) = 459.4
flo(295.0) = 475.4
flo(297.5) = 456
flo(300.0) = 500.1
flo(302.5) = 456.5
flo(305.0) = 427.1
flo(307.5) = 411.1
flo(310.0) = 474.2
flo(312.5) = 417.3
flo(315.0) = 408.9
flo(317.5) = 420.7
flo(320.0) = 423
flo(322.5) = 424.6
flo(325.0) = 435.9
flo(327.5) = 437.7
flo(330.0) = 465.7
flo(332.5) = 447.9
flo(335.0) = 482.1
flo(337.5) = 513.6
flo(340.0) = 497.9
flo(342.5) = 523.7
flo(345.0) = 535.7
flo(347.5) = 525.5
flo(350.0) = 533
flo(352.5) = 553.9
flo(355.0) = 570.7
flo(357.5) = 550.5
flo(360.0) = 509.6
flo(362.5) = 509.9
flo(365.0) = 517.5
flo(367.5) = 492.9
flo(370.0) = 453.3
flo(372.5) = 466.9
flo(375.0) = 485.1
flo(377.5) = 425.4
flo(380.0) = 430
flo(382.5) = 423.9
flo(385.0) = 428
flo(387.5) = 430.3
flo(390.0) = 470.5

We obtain 3.6 kPa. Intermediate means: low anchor 473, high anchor 522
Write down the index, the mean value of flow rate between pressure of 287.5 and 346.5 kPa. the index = 460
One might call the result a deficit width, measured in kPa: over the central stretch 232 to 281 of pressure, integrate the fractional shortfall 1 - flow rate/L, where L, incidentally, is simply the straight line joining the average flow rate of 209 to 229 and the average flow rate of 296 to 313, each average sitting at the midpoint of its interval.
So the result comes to -3.4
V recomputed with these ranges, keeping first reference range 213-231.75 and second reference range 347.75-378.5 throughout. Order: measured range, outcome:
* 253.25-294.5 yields -0.8 kPa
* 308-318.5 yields 1.2 kPa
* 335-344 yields -0.2 kPa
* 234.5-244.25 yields -0.4 kPa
